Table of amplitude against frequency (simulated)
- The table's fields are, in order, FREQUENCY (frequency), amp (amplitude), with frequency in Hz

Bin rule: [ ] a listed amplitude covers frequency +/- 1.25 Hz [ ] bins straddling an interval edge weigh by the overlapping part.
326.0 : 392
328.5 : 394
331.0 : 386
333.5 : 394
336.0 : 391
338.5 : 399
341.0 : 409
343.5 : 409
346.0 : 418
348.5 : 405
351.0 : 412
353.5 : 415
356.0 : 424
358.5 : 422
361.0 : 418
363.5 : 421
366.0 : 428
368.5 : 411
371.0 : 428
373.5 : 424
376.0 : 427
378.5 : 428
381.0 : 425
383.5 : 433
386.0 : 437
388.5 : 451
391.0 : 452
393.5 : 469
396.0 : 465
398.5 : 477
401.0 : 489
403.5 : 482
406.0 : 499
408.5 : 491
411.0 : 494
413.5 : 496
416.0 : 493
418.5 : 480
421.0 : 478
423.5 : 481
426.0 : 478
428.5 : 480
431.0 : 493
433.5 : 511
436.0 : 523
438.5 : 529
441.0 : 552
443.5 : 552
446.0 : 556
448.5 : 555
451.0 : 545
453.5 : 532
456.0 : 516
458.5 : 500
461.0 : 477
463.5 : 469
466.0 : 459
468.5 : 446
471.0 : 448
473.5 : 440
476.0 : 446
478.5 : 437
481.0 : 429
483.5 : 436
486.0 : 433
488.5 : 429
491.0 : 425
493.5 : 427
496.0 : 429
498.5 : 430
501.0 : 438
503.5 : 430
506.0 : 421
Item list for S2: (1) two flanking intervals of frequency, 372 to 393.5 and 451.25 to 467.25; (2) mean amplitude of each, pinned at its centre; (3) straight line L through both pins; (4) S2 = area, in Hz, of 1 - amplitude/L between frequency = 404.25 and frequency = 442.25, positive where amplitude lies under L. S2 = -2.5 Hz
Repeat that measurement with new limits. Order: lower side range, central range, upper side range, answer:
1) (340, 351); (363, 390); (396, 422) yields 1.1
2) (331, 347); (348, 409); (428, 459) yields 1.2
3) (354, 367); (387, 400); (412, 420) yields 0.0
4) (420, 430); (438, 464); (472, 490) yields -3.8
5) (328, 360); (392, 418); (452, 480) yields -2.8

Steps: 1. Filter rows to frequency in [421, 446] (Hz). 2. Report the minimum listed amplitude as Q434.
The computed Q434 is 478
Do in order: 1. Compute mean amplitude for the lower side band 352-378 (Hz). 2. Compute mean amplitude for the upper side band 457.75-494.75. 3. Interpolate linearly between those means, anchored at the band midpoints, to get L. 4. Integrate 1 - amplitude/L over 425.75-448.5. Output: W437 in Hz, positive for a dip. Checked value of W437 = -4.4 Hz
